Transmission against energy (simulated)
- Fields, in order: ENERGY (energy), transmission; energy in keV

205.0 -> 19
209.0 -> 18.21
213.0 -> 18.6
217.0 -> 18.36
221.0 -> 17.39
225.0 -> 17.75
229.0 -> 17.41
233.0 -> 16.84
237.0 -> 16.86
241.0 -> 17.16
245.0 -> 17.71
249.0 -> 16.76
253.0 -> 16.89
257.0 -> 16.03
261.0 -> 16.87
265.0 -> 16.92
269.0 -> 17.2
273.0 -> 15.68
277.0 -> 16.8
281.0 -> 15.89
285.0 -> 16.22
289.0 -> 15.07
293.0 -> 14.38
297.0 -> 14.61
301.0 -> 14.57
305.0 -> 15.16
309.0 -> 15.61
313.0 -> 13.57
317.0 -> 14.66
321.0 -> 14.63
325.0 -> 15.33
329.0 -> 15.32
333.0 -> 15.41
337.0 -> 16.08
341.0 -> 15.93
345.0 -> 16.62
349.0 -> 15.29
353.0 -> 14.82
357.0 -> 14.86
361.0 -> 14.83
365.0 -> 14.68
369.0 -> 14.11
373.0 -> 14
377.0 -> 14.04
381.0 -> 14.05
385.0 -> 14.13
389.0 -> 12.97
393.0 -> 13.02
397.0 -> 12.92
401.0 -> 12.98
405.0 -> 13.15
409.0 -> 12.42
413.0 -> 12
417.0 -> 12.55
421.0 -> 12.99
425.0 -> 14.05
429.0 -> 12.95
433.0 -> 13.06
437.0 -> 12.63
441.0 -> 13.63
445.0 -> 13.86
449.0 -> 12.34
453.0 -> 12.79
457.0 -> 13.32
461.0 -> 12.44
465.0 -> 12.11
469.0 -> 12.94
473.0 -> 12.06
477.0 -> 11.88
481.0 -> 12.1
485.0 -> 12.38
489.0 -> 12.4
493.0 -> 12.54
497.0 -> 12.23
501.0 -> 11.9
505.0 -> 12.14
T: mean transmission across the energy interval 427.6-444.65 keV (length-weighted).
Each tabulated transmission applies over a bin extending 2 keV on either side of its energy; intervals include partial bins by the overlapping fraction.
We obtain 13.1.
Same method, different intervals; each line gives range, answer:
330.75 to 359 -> 15.6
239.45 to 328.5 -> 15.8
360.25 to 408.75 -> 13.7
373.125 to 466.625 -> 13.1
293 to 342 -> 15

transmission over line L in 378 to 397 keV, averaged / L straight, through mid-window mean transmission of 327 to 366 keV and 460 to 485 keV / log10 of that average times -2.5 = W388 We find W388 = 0.07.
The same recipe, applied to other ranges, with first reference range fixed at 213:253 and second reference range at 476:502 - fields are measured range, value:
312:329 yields 0.07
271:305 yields 0.06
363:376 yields 0.03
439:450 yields -0.02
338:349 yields -0.06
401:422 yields 0.09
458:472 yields 0.02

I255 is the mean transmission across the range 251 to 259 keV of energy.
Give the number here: 16.5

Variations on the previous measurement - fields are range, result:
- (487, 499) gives 12.4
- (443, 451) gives 13.1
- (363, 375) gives 14.3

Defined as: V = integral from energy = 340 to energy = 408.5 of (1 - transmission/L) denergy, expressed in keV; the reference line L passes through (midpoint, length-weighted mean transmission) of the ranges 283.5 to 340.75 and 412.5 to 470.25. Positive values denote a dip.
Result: -0.7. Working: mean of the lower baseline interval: 15.1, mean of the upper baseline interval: 12.9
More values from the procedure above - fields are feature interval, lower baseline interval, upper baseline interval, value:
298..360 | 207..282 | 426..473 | 0.82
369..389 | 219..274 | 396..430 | -0.33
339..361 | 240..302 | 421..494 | -1.06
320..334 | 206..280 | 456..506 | 0.26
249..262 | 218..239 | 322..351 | 0.23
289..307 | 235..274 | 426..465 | 1.39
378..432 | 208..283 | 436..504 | 2.97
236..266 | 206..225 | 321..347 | 0.88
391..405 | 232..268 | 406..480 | 0.75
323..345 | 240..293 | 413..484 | -0.90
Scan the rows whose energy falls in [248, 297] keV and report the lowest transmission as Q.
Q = 14.38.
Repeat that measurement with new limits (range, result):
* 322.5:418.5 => 12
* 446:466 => 12.11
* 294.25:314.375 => 13.57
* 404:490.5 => 11.88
